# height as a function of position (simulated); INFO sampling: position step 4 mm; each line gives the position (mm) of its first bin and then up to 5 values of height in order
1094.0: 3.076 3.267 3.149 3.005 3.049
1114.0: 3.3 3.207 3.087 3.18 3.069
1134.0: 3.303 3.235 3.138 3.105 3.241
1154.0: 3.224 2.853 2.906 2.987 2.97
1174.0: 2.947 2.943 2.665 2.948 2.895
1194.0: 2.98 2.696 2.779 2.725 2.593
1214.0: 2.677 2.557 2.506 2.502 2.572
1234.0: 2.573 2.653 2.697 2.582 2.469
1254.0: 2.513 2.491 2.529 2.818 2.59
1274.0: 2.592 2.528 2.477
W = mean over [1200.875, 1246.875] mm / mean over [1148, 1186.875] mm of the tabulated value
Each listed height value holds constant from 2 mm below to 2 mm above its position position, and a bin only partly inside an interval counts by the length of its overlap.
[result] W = 0.88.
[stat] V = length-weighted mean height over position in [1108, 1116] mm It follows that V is 3.17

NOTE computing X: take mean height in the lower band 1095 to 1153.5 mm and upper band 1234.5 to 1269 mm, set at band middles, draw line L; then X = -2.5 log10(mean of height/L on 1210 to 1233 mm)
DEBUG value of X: 0.07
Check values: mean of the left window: 3.17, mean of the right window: 2.59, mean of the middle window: 2.57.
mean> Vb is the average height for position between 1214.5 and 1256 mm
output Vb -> 2.57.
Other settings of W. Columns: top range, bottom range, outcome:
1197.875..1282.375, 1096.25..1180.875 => 0.84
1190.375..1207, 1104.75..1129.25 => 0.89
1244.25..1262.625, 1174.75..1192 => 0.88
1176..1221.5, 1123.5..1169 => 0.89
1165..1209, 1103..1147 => 0.91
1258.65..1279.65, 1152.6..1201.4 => 0.90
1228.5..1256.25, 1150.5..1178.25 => 0.86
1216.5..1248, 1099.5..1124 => 0.82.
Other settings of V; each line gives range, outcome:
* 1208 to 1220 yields 2.61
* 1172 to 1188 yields 2.88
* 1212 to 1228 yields 2.56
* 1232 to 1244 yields 2.64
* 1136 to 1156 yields 3.19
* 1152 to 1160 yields 3.04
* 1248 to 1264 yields 2.5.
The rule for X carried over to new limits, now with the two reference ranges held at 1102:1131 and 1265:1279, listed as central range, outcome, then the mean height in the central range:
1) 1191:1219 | 0.05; 2.73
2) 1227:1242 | 0.06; 2.61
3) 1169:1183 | 0.02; 2.89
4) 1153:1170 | 0.00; 2.98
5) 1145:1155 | -0.06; 3.2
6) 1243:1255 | 0.07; 2.54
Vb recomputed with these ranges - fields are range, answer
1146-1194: 2.97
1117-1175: 3.1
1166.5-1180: 2.96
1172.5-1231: 2.73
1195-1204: 2.76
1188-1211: 2.79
